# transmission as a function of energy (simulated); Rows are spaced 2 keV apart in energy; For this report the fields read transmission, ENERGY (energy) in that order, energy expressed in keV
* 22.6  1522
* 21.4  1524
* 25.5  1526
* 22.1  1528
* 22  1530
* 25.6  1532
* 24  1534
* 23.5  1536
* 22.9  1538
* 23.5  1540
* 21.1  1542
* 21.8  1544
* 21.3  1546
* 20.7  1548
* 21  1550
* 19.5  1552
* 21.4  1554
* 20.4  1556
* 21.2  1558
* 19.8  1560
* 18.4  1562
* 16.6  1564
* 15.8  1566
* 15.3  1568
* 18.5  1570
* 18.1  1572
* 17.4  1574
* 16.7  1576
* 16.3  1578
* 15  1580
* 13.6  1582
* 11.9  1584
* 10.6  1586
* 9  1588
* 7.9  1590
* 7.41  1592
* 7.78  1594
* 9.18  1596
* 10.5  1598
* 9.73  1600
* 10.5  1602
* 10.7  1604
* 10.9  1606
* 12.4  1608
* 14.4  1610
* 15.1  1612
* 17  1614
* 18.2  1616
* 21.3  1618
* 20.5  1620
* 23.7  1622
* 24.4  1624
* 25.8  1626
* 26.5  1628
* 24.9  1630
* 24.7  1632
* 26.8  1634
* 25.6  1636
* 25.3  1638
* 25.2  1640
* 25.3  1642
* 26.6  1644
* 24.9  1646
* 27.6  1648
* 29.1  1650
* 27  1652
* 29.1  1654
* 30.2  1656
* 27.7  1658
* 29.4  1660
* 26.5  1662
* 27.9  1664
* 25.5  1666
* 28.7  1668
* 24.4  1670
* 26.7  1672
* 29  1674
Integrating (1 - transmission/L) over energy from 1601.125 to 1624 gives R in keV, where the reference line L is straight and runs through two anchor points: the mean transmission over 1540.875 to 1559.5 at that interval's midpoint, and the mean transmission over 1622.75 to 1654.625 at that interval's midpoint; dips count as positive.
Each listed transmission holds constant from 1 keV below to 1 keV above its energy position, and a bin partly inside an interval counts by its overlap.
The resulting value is 7.8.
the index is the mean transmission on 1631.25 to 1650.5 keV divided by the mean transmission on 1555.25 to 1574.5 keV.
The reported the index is 1.44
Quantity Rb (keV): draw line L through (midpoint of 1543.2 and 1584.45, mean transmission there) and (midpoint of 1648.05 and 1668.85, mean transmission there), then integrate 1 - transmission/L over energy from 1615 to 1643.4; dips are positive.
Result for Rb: 1.0 keV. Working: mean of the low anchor 18.2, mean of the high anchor 28.1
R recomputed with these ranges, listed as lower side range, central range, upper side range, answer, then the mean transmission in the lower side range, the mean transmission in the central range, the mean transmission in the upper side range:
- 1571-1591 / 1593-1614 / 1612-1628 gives 7.9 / 13.7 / 11.4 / 21.5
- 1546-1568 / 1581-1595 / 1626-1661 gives 7.8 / 19.4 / 9.74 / 26.8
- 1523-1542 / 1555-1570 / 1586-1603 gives -1.6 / 23.3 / 18.2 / 9.09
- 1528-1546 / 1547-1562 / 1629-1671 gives 2.0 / 22.9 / 20.4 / 26.8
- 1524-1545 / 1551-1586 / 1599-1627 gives 5.5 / 23.1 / 17.2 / 16.8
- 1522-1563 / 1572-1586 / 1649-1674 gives 5.1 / 21.9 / 15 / 27.7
